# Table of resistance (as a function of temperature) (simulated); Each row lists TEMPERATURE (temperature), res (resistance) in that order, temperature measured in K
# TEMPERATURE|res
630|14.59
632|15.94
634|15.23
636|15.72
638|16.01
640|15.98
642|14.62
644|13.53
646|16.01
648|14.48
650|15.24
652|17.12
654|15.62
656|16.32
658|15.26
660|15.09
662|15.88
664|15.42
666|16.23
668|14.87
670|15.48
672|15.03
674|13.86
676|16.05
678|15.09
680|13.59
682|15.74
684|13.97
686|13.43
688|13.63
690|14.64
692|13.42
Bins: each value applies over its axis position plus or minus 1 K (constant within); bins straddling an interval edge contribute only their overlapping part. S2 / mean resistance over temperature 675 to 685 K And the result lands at 14.9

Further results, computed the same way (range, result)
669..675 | 14.8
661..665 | 15.7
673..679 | 15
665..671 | 15.5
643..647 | 14.8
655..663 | 15.6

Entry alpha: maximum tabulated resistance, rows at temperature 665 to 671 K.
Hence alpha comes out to 16.23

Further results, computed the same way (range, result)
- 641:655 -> 17.12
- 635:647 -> 16.01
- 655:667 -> 16.32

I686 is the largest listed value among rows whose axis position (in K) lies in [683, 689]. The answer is 13.97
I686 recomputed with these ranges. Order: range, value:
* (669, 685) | 16.05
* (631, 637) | 15.94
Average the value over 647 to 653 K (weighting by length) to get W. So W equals 15.6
